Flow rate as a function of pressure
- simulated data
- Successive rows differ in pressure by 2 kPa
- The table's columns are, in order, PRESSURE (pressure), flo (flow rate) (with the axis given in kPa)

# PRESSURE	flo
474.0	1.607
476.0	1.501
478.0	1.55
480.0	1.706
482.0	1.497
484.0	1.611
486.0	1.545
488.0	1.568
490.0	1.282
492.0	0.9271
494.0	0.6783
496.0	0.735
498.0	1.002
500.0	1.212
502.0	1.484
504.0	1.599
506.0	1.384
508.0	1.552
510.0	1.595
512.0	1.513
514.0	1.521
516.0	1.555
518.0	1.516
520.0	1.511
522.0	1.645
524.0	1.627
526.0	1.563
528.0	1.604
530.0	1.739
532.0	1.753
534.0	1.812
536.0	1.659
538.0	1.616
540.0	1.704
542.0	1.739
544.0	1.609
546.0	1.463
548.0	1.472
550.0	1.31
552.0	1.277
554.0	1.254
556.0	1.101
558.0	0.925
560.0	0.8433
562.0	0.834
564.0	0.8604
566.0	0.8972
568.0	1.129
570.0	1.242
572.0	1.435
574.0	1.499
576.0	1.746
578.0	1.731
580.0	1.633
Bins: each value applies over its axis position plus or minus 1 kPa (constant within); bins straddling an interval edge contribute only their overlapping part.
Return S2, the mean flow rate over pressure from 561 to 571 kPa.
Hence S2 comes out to 0.993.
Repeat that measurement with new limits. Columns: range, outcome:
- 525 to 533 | 1.66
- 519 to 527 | 1.59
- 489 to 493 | 1.1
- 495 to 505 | 1.21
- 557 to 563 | 0.867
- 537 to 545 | 1.67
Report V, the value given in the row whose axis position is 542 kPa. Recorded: 1.739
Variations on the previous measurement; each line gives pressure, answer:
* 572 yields 1.435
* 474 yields 1.607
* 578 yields 1.731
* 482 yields 1.497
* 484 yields 1.611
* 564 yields 0.8604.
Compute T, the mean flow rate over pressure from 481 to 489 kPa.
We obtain 1.56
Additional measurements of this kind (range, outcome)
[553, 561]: 1.03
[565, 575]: 1.24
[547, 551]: 1.39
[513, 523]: 1.55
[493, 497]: 0.707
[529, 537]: 1.74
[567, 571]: 1.19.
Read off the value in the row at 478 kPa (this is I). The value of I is 1.55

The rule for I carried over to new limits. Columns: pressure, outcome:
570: 1.242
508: 1.552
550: 1.31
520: 1.511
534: 1.812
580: 1.633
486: 1.545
